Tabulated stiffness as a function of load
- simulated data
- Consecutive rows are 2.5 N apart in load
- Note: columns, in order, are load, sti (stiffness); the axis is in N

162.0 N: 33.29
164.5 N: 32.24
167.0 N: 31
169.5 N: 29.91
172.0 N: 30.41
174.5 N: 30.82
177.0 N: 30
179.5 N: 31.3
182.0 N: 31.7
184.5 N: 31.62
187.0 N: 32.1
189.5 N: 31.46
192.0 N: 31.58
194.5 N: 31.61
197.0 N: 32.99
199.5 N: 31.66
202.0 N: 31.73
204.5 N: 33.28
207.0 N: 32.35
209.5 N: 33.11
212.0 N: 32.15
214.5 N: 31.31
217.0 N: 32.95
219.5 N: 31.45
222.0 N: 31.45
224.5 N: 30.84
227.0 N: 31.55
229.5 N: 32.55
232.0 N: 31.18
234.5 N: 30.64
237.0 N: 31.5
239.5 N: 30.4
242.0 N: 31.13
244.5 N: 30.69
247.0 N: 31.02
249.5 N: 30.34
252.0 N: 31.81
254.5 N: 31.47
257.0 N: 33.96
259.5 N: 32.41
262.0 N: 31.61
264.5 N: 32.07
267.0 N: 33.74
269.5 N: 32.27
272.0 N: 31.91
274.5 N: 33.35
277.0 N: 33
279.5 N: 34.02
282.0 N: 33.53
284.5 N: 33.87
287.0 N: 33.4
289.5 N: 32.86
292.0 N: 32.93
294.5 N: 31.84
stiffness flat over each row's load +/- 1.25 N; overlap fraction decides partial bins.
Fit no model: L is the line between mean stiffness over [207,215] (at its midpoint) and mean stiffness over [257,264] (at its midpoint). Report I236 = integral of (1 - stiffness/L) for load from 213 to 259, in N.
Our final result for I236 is 1.2 N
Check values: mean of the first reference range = 32.3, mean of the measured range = 31.5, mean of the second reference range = 32.4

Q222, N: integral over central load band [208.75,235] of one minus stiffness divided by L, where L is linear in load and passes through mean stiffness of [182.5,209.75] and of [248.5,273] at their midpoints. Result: 0.3 N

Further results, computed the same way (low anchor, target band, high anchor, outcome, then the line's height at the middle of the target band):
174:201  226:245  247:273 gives 0.4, 31.9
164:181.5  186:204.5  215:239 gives -0.5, 31.1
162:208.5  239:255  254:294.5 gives 0.7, 32.5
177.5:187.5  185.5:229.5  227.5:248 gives -0.9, 31.4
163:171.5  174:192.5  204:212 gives 0.2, 31.7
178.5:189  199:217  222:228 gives -0.5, 31.4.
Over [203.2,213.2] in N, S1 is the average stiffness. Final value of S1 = 32.7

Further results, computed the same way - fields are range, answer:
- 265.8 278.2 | 32.8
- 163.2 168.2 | 31.6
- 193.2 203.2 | 32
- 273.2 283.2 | 33.5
